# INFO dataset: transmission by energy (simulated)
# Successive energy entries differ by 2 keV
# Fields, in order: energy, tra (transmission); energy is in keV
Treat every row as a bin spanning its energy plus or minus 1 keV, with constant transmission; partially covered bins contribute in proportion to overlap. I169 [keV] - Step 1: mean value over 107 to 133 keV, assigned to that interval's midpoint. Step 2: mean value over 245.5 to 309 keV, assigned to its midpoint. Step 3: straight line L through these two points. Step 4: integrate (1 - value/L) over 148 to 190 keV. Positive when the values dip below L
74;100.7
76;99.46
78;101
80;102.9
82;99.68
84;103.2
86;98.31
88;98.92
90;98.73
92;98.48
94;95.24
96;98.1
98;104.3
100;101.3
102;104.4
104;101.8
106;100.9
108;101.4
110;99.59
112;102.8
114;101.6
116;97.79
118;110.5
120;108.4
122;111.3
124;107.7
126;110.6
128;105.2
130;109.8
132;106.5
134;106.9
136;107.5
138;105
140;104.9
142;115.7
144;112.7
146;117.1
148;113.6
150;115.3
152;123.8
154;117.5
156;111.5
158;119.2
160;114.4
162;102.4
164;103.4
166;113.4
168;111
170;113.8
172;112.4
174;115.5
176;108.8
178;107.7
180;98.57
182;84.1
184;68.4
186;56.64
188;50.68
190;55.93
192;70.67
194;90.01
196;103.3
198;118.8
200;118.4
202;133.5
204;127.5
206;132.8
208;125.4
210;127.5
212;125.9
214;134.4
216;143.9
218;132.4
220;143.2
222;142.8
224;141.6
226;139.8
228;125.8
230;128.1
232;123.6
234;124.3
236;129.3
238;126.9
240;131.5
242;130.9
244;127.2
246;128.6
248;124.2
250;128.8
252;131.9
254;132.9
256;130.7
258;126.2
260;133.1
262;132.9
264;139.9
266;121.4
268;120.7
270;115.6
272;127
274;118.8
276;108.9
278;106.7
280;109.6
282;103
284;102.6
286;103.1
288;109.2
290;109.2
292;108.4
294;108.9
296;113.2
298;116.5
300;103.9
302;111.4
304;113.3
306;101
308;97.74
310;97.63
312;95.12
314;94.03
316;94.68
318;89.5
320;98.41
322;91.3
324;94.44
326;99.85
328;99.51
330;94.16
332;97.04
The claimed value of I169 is 2.8 keV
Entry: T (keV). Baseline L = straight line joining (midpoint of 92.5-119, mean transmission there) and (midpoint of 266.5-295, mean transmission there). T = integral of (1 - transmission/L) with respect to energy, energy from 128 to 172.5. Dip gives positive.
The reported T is -3.3 keV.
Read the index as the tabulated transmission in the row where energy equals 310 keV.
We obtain 97.63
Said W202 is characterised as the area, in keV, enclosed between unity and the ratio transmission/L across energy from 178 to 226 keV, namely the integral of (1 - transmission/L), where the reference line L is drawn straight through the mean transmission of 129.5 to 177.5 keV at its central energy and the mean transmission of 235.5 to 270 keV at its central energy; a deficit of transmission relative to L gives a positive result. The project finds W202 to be 4.05 keV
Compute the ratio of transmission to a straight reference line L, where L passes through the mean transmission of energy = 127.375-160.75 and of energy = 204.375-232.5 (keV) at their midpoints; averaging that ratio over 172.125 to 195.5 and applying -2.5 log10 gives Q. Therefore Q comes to 0.42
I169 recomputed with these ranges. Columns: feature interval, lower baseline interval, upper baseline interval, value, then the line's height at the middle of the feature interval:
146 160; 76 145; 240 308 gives -1.19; 108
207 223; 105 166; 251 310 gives -3.12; 113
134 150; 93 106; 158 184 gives -1.07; 104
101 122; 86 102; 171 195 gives -1.45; 96.7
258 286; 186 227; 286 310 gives -2.01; 110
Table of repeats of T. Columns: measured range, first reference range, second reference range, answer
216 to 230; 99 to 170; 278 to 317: -4.0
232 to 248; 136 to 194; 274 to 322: -3.9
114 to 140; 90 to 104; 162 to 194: -2.6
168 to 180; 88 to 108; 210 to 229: 1.2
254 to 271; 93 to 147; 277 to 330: -4.1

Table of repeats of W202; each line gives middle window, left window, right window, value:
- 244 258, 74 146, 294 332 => -3.8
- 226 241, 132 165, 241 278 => -0.6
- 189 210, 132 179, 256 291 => 1.0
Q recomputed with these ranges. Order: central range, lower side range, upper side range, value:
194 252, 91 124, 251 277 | -0.08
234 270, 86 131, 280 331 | -0.25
